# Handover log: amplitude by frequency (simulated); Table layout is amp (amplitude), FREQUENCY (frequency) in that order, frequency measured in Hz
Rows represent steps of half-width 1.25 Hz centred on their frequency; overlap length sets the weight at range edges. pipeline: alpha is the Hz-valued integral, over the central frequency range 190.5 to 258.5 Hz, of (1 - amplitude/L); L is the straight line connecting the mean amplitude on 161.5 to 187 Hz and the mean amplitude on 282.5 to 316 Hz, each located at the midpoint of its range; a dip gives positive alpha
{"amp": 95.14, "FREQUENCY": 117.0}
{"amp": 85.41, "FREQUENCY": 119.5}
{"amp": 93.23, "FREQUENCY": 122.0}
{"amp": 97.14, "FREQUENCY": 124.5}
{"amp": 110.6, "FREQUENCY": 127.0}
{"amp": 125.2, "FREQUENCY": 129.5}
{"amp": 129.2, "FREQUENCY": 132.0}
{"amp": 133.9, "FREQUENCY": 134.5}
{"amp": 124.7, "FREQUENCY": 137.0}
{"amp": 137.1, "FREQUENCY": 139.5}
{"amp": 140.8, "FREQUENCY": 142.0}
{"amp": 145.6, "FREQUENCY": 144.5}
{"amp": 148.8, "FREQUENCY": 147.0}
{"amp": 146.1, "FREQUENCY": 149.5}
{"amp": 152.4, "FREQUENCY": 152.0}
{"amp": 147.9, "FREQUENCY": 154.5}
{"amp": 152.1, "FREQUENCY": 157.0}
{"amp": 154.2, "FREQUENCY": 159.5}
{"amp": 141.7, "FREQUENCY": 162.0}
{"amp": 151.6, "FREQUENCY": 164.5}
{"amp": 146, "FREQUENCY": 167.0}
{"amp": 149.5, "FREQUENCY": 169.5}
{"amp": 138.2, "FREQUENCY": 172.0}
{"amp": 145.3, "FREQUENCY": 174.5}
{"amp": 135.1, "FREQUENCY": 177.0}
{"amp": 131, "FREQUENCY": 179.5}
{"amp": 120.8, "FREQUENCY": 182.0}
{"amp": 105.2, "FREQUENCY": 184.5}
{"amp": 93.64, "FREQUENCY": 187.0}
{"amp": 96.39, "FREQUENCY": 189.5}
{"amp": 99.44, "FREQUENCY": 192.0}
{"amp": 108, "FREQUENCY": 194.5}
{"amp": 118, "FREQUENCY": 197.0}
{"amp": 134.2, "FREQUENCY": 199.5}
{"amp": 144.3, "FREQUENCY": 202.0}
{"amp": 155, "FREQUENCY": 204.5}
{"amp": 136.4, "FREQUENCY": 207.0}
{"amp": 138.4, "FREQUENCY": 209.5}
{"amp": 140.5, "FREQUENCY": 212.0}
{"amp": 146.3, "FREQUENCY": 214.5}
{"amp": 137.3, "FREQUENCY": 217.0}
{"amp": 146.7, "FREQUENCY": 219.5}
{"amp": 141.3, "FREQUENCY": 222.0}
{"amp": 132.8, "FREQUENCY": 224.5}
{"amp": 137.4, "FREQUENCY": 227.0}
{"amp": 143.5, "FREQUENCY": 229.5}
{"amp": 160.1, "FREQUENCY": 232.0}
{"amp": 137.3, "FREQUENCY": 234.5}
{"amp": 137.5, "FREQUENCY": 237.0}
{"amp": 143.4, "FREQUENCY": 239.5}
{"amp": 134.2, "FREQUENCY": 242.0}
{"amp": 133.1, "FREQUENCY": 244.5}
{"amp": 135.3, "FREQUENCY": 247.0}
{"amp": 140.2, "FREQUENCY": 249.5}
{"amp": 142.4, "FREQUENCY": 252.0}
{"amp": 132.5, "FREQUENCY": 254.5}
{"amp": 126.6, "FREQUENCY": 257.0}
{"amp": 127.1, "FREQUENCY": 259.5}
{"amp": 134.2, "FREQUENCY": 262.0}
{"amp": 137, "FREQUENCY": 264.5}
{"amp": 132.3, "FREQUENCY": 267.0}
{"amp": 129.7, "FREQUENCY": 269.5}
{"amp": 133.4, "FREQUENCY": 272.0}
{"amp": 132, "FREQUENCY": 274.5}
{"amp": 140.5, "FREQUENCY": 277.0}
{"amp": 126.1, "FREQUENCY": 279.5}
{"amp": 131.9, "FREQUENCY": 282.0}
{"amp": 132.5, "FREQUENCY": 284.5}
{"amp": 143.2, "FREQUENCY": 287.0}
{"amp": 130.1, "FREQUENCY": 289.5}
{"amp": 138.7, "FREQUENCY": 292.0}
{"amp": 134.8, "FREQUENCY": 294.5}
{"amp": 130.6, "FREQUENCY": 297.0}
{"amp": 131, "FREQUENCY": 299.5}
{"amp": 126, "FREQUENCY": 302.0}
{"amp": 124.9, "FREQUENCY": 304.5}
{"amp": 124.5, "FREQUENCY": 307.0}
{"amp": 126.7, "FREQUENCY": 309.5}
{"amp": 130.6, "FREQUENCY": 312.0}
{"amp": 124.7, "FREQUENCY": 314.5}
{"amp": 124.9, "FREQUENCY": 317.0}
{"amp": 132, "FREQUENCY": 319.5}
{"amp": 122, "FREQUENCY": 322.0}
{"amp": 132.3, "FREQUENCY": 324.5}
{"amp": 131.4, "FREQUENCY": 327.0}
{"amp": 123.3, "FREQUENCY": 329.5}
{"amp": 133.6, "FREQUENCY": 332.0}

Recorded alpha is -1.8 Hz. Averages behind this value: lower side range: 134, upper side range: 131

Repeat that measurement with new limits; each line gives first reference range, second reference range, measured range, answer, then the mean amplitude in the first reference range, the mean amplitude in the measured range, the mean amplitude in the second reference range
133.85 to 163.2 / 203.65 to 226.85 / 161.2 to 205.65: 4.4 Hz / 144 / 128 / 141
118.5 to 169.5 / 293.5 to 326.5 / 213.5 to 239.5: -2.2 Hz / 134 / 142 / 128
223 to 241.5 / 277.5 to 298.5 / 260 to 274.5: 0.4 Hz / 141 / 133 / 134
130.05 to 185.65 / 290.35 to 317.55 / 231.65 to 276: -1.0 Hz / 140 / 136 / 129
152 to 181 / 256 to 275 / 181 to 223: 3.8 Hz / 145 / 127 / 132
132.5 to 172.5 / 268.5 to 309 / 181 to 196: 3.9 Hz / 144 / 104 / 132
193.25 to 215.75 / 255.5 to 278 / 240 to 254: -0.4 Hz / 136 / 137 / 132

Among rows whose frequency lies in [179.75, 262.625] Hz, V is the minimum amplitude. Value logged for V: 93.64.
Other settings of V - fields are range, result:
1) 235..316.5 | 124.5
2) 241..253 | 133.1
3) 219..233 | 132.8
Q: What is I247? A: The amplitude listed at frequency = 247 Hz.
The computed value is 135.3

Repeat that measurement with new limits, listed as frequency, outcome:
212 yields 140.5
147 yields 148.8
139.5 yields 137.1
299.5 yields 131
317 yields 124.9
